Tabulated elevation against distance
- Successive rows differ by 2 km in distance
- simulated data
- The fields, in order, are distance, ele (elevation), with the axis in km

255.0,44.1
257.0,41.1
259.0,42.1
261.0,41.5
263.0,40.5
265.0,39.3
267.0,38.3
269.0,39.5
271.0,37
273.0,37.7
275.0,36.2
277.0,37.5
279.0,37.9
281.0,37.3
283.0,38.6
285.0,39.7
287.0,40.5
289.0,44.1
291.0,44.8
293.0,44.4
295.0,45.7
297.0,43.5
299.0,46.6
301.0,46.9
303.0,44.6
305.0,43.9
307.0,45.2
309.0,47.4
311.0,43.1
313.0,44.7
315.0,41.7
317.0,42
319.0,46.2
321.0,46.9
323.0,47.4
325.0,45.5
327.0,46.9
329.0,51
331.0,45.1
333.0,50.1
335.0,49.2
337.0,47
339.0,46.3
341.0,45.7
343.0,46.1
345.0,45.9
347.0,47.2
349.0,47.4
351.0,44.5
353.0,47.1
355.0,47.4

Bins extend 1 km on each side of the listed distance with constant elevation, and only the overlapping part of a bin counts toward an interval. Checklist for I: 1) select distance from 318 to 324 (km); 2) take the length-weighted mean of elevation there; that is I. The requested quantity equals 46.8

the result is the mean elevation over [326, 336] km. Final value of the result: 48.5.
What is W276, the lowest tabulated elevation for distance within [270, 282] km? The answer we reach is 36.2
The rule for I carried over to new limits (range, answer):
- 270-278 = 37.1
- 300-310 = 45.6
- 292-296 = 45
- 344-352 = 46.2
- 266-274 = 38.1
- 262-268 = 39.4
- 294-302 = 45.7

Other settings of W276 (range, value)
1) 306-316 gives 41.7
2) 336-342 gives 45.7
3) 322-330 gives 45.5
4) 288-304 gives 43.5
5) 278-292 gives 37.3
